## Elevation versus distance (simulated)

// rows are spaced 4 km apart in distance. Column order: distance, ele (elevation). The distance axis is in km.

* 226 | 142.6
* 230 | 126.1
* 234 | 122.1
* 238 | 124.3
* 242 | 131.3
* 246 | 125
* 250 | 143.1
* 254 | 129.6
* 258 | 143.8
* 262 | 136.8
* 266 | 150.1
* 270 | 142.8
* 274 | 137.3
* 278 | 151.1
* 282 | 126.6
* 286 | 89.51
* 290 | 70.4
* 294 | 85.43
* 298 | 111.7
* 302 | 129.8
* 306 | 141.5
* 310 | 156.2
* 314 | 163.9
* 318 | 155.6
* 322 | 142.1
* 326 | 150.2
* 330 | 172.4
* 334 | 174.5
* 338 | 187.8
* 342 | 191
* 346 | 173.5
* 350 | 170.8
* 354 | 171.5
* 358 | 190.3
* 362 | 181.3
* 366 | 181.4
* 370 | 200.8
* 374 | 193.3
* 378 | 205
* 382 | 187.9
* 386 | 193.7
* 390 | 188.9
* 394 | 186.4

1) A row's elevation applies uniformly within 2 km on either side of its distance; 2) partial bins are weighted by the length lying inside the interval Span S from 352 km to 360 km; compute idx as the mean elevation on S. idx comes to 181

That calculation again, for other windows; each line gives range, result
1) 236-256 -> 131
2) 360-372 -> 188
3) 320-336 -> 160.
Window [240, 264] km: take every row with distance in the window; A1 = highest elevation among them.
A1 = 143.8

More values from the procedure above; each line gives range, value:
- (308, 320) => 163.9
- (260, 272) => 150.1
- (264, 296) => 151.1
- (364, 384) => 205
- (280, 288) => 126.6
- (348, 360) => 190.3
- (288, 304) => 129.8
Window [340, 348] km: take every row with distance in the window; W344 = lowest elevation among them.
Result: 173.5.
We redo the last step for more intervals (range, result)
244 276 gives 125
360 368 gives 181.3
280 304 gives 70.4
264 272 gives 142.8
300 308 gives 129.8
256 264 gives 136.8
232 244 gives 122.1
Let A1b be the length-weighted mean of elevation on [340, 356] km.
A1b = 177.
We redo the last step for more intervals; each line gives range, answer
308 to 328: 154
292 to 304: 109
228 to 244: 126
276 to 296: 105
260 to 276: 142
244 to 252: 134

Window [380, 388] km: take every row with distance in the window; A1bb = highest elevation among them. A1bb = 193.7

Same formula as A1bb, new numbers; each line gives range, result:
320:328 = 150.2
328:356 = 191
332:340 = 187.8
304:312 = 156.2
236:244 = 131.3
